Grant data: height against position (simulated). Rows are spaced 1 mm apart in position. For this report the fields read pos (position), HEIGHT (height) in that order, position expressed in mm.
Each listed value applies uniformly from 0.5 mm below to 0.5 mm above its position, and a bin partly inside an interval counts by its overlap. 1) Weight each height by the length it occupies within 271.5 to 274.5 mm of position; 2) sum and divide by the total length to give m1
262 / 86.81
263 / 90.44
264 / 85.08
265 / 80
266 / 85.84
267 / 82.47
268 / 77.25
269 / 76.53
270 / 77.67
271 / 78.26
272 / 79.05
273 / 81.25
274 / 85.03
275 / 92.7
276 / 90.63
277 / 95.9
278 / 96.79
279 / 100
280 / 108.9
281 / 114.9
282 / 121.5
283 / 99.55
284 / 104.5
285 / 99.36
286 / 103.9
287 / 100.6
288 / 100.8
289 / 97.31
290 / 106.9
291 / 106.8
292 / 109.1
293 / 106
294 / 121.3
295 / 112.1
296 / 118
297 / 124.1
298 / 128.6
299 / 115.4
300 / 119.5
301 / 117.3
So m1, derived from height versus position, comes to 81.8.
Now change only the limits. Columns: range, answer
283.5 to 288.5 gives 102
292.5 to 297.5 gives 116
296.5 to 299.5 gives 123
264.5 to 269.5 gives 80.4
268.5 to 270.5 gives 77.1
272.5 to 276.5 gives 87.4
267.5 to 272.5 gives 77.8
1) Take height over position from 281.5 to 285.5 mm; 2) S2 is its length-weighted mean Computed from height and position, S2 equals 106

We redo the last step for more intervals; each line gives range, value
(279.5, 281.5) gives 112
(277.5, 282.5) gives 108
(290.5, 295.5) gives 111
